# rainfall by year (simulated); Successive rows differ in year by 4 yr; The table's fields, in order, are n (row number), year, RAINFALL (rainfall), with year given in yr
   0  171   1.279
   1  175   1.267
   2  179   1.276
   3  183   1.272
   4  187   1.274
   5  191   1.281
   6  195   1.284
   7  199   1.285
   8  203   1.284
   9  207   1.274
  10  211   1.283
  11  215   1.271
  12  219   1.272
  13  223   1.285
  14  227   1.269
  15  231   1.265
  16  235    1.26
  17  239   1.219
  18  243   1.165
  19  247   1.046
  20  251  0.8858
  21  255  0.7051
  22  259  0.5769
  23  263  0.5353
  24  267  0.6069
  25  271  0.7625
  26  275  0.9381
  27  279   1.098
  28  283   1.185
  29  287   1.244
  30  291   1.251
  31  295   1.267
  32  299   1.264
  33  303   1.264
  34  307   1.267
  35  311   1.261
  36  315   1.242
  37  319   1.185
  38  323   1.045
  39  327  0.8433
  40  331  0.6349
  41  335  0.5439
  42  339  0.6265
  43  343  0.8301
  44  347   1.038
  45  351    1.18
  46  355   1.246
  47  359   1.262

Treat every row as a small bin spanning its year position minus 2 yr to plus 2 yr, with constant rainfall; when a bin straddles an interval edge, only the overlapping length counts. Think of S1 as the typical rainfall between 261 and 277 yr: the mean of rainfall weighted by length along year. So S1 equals 0.711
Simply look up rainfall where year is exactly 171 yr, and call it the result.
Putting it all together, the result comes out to 1.279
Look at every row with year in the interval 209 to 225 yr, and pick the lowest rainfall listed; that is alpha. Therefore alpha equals 1.271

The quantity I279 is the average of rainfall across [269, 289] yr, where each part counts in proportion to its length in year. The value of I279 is 1.05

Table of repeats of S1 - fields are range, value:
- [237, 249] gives 1.14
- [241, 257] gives 0.95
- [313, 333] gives 0.99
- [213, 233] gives 1.27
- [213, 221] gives 1.27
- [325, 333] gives 0.739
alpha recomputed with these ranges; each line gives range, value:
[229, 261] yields 0.5769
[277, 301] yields 1.098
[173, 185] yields 1.267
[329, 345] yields 0.5439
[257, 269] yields 0.5353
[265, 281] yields 0.6069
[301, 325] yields 1.045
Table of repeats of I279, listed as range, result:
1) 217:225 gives 1.28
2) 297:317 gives 1.26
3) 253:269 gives 0.606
